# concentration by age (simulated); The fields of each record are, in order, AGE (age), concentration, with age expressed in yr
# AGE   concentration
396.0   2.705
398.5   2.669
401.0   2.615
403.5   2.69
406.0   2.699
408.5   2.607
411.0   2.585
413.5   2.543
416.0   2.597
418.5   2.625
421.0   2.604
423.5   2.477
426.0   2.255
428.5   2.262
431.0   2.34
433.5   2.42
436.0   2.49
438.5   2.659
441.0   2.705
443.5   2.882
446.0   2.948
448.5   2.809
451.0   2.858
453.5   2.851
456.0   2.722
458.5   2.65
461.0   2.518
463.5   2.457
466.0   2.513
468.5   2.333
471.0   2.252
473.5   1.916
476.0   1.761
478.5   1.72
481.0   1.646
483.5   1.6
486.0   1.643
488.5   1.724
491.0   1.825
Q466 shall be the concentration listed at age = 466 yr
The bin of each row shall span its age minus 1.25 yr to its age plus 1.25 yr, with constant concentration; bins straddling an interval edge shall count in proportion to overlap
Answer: 2.513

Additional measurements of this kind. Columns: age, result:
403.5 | 2.69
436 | 2.49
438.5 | 2.659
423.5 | 2.477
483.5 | 1.6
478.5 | 1.72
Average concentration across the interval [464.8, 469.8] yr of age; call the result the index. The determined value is 2.42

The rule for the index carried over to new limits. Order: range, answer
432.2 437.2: 2.45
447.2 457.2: 2.81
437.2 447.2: 2.8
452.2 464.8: 2.64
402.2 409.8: 2.66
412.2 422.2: 2.59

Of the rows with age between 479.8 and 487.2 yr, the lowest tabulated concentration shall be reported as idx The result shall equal 1.6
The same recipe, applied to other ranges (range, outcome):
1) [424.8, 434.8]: 2.255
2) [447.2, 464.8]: 2.457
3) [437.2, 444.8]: 2.659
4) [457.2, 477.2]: 1.761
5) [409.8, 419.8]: 2.543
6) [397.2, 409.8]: 2.607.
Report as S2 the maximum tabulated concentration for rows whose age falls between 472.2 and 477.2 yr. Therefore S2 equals 1.916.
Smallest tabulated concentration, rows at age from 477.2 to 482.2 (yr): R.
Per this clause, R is 1.646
